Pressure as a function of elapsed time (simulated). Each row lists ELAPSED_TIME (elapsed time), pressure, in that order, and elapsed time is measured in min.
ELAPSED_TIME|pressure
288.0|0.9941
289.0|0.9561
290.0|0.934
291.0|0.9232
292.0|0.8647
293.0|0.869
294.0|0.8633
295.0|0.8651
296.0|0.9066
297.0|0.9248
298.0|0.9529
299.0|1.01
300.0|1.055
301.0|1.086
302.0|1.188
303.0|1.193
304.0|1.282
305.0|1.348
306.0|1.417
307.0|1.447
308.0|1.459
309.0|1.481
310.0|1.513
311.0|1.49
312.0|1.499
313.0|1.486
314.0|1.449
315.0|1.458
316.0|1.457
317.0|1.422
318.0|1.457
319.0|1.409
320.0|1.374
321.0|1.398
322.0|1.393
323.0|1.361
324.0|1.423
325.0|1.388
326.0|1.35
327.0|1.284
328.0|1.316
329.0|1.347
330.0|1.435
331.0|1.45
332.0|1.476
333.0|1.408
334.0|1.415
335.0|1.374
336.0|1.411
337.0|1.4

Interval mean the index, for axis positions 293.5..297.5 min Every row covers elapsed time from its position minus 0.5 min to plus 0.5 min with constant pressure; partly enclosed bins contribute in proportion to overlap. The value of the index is 0.89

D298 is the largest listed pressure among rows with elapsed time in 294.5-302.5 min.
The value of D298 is 1.188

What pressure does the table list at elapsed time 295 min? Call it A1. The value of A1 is 0.8651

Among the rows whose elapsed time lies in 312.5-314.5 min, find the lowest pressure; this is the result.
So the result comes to 1.449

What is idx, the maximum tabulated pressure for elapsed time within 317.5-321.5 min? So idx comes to 1.457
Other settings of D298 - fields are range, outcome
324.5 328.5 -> 1.388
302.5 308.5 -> 1.459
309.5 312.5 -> 1.513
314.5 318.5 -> 1.458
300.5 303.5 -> 1.193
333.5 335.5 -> 1.415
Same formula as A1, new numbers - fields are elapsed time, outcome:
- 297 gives 0.9248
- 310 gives 1.513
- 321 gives 1.398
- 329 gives 1.347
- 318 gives 1.457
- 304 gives 1.282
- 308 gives 1.459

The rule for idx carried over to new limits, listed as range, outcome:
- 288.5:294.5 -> 0.9561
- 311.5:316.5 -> 1.499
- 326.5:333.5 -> 1.476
